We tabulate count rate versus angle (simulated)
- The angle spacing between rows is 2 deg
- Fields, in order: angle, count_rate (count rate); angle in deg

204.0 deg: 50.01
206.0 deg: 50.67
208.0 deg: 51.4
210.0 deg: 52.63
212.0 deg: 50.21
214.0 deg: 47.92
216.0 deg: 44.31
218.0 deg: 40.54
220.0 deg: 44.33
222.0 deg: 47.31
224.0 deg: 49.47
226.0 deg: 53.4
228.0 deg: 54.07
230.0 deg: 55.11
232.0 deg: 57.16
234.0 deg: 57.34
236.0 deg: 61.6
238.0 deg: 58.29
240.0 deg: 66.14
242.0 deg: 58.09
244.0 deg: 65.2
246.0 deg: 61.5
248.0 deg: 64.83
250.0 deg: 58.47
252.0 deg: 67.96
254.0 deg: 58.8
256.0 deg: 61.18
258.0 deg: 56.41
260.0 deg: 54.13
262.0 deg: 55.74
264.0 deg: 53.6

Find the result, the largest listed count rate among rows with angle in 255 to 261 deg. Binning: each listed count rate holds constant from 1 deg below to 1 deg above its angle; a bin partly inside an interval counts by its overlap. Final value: 61.18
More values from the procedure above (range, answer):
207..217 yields 52.63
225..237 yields 61.6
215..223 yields 47.31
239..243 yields 66.14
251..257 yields 67.96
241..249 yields 65.2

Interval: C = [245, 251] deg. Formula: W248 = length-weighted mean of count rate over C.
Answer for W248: 61.6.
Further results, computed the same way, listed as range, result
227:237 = 57.1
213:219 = 44.3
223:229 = 52.3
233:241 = 60.8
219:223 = 45.8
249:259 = 60.6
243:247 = 63.4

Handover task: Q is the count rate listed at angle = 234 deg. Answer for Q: 57.34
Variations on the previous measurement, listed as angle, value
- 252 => 67.96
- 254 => 58.8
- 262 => 55.74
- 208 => 51.4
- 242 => 58.09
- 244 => 65.2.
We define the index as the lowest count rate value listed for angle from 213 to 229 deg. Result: 40.54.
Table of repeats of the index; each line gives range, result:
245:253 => 58.47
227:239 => 54.07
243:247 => 61.5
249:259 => 56.41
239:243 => 58.09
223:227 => 49.47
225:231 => 53.4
